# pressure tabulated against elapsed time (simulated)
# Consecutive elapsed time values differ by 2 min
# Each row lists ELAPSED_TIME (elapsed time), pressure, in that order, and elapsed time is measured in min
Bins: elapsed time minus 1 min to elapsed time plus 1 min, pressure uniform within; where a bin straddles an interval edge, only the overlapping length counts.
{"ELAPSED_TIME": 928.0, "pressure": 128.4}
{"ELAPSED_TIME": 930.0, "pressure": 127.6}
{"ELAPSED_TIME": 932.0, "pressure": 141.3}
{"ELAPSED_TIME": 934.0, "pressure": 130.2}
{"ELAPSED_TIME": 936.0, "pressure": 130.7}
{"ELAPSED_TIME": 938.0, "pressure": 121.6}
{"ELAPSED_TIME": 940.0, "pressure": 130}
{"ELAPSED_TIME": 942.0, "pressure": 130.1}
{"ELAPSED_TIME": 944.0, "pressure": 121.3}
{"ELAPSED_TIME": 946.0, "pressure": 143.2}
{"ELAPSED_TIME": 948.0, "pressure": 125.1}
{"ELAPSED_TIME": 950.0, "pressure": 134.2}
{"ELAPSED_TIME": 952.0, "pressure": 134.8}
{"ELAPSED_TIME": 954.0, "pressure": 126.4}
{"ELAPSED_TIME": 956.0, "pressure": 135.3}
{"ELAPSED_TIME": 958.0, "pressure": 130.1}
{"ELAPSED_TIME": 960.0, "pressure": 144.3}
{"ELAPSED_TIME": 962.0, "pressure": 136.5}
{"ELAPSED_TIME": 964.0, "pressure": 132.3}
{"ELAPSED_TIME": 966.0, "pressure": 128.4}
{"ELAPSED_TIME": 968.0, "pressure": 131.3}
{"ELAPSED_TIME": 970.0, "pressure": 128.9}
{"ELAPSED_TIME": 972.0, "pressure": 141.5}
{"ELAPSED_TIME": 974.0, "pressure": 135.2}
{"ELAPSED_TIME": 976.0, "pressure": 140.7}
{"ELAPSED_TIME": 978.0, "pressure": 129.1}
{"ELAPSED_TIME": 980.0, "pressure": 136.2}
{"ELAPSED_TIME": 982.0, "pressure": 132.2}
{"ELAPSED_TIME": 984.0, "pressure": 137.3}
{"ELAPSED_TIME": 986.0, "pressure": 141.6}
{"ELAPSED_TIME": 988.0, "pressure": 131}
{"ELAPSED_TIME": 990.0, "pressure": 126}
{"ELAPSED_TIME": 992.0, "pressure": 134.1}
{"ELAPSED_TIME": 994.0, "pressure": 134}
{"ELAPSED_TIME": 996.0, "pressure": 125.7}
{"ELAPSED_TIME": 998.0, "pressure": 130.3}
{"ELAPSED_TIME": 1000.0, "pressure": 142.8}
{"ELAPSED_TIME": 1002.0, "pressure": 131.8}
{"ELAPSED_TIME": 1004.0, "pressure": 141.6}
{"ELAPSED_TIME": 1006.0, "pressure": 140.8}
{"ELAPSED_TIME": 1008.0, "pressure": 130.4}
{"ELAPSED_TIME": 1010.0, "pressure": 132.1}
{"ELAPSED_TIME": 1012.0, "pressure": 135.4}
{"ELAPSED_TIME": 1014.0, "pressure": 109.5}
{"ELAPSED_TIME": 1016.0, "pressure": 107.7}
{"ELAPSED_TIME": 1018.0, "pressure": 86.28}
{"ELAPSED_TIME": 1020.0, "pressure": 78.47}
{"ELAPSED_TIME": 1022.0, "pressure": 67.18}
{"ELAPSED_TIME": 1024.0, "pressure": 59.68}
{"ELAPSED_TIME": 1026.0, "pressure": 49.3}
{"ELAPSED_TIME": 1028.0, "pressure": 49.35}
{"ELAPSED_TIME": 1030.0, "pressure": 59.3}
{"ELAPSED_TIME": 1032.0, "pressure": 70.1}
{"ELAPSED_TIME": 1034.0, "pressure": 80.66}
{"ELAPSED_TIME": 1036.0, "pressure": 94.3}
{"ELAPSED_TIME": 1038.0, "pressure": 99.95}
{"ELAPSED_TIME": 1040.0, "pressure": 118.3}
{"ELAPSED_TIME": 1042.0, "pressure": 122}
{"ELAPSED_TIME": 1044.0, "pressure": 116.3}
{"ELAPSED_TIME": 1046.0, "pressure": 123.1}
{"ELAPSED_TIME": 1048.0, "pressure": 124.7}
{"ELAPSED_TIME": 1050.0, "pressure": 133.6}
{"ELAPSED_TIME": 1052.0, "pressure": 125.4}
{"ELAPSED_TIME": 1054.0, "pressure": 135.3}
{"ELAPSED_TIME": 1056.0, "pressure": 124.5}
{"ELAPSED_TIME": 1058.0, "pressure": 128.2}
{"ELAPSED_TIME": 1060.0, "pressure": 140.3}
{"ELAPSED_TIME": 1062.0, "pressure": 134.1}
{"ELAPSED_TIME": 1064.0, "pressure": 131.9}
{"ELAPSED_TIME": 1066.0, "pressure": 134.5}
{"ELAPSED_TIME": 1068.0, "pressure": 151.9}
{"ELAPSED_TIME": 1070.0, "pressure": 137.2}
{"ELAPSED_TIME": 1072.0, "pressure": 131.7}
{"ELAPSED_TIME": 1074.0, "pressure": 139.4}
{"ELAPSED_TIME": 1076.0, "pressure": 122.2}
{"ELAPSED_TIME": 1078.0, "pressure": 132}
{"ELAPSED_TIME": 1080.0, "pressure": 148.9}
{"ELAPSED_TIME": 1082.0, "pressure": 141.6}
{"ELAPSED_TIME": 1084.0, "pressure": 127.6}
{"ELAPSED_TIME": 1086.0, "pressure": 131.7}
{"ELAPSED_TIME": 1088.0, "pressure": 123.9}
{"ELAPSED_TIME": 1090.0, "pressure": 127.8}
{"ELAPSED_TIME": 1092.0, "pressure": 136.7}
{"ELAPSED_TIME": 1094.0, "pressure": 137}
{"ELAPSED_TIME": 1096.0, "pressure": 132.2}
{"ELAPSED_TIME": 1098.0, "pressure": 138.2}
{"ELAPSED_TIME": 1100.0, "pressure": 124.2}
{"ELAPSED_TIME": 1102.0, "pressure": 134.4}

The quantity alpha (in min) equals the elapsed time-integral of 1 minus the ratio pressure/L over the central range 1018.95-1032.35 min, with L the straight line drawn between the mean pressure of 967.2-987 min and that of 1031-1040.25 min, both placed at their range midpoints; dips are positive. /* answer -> 5.0 min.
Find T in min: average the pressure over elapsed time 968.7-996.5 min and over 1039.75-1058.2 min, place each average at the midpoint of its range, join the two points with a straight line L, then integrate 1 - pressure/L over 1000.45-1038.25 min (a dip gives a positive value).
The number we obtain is 9.6 min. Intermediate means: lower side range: 134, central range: 96.6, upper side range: 125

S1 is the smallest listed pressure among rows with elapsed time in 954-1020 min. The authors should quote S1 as 78.47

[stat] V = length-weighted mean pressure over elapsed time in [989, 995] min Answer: 131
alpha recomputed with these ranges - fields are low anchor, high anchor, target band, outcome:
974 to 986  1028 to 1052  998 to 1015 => -1.7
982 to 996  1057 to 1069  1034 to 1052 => 2.8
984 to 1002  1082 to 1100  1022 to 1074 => 8.6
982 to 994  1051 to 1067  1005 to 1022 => 2.7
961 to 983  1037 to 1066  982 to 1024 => 2.9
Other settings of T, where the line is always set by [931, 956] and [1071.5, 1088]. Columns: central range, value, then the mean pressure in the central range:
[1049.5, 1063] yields 0.18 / 132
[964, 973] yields -0.07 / 132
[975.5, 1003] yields -0.36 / 134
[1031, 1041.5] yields 3.07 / 94.1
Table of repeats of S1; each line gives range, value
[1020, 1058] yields 49.3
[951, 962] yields 126.4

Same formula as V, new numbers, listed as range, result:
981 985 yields 135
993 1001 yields 133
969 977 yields 137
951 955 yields 131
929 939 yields 130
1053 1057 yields 130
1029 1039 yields 80.9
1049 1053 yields 130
